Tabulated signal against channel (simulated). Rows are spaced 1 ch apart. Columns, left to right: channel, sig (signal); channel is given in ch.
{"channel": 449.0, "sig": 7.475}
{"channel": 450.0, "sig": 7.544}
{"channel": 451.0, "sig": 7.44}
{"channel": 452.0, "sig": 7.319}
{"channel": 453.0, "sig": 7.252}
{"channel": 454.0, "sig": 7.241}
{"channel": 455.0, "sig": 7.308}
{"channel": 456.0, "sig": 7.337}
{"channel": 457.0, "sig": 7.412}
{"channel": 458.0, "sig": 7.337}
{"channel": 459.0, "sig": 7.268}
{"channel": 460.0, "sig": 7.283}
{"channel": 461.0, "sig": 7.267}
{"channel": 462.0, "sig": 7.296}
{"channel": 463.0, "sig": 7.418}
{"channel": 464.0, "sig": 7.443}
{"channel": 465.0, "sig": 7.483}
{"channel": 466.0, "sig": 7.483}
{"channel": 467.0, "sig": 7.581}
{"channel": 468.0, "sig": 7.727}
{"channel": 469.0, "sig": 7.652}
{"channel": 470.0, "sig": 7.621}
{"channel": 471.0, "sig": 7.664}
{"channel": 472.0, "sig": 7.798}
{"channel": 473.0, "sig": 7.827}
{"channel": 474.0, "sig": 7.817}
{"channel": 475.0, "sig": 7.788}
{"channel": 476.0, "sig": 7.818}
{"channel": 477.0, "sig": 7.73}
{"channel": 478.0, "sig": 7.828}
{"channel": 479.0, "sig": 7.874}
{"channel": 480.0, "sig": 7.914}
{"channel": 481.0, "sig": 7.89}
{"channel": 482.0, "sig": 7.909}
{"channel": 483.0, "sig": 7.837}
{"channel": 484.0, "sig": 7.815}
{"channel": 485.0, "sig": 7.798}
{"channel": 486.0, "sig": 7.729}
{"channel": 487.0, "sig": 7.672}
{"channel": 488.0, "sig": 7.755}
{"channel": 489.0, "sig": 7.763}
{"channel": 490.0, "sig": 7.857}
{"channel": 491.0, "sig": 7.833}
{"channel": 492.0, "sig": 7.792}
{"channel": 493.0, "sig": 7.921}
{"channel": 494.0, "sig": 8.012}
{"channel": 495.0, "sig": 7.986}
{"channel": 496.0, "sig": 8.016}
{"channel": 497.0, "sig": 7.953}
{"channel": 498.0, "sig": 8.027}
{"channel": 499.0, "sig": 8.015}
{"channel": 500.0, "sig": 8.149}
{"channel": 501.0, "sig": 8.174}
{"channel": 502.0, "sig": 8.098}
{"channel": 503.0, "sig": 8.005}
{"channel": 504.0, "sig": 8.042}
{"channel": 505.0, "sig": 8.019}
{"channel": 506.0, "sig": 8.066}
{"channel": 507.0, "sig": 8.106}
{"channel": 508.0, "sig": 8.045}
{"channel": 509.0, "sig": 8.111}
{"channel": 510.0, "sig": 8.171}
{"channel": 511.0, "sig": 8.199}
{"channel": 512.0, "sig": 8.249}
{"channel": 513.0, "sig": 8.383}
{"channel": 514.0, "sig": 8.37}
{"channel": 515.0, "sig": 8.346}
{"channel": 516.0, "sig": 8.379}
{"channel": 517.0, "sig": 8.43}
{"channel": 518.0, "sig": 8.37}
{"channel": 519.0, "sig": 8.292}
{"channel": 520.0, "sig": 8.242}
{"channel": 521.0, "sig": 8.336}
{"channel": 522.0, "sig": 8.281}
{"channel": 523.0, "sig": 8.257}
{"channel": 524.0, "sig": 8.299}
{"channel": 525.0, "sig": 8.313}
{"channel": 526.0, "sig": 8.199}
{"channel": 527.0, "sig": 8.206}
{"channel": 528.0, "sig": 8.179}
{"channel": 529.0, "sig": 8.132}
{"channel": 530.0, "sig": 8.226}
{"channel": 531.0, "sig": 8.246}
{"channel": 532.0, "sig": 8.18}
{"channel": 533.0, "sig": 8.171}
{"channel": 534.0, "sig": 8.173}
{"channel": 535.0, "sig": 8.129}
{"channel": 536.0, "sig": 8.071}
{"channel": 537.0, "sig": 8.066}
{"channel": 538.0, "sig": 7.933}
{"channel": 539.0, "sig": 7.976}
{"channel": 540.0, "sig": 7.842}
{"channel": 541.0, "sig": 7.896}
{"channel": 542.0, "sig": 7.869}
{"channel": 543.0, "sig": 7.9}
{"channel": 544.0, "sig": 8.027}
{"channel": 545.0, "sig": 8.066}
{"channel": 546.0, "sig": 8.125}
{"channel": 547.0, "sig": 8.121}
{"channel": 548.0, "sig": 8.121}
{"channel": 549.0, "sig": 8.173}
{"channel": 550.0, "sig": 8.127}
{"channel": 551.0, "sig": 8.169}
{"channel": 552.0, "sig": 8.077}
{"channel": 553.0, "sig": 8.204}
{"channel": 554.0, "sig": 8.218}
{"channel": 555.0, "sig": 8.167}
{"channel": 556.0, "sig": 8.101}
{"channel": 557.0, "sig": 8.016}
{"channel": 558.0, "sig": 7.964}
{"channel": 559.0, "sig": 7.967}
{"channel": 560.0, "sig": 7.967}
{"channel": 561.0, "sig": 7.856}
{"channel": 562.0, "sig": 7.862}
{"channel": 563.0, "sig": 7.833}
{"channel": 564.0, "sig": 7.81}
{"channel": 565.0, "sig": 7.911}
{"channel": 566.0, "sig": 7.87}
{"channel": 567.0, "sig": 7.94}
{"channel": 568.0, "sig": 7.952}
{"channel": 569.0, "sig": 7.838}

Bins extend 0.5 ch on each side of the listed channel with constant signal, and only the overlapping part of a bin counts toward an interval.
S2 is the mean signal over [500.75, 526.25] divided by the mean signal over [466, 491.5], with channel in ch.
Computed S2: 1.06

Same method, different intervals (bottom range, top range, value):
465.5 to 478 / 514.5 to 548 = 1.06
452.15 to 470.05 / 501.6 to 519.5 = 1.11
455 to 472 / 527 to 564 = 1.08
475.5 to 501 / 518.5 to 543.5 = 1.03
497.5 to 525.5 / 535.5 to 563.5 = 0.98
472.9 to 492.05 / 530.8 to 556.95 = 1.03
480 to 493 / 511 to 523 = 1.07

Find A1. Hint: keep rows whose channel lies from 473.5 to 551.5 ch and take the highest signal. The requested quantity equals 8.43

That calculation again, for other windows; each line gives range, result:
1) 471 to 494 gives 8.012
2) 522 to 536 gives 8.313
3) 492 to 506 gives 8.174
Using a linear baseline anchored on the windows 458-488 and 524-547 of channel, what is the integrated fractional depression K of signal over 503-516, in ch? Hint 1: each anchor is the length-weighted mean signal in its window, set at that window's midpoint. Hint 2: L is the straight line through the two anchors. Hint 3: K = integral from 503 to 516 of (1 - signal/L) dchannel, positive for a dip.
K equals -0.4 ch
